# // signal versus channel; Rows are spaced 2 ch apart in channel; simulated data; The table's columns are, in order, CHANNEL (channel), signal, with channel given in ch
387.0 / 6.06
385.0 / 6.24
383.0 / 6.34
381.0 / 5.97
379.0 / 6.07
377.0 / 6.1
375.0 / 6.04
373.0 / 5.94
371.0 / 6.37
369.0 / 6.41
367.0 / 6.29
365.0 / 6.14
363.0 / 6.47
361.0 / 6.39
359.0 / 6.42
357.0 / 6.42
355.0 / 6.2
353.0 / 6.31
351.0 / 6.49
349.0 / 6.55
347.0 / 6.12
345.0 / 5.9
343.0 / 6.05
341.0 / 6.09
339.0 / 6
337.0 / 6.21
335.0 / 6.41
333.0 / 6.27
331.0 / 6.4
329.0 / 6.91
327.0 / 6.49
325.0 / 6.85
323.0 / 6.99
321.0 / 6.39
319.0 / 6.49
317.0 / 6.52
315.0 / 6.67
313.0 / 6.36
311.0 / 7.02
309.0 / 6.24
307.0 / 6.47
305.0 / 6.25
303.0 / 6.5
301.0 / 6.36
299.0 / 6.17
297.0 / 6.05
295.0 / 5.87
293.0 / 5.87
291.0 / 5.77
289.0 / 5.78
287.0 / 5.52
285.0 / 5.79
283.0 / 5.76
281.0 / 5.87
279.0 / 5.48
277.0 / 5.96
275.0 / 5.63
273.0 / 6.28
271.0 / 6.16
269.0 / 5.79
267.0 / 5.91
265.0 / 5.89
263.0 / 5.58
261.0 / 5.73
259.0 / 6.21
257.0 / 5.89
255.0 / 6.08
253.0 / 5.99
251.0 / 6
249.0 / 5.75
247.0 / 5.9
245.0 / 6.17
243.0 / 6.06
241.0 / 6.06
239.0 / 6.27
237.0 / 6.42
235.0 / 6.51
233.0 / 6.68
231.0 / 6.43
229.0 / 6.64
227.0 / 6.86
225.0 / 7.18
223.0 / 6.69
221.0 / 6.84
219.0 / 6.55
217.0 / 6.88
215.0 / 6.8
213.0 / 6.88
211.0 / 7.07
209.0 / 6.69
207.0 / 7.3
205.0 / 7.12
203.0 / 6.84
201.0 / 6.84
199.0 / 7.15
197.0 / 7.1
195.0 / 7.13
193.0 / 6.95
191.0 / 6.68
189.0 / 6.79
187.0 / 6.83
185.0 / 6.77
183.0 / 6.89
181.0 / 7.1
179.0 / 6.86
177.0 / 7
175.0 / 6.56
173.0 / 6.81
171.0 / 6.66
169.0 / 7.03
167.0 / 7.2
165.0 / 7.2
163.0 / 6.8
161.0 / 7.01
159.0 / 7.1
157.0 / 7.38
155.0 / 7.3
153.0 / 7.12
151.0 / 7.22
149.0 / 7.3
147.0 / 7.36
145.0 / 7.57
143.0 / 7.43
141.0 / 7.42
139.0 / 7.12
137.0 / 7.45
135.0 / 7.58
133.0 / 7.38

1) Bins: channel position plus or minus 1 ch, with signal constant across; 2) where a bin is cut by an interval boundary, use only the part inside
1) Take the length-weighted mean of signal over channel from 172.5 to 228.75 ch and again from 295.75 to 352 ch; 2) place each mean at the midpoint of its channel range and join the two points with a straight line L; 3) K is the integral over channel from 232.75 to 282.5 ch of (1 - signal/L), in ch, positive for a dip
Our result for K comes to 5.0 ch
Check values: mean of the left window 6.9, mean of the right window 6.4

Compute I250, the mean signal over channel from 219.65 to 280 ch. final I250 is 6.17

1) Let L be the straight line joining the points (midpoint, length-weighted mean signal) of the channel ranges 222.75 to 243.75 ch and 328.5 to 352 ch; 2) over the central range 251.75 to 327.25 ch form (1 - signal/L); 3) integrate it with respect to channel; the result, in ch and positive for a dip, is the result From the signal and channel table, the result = 3.21 ch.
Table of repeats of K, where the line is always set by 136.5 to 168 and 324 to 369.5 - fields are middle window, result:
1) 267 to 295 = 3.46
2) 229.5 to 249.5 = 1.73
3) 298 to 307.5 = 0.29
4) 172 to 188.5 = 0.61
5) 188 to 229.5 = 0.44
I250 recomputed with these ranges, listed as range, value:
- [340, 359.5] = 6.25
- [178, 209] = 6.95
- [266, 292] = 5.82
